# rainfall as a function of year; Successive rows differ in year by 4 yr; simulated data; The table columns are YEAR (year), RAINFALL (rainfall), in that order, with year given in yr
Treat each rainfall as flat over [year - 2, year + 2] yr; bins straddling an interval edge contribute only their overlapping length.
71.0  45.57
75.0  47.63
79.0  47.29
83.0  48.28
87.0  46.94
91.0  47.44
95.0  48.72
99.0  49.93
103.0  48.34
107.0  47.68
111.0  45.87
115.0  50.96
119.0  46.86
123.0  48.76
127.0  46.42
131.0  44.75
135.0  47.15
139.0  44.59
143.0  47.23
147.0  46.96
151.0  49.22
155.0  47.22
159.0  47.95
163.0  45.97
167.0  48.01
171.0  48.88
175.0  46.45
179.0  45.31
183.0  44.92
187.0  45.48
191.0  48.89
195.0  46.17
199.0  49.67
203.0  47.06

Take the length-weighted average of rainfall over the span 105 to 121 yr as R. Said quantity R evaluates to 47.8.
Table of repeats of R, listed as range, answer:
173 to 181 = 45.9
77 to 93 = 47.5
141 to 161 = 47.7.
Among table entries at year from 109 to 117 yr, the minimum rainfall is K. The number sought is 45.87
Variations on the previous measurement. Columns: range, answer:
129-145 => 44.59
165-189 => 44.92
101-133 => 44.75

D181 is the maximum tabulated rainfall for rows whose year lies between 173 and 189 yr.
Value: 46.45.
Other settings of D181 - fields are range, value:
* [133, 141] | 47.15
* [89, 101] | 49.93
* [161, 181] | 48.88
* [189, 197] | 48.89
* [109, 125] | 50.96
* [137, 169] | 49.22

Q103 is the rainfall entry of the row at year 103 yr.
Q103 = 48.34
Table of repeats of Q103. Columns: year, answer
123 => 48.76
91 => 47.44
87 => 46.94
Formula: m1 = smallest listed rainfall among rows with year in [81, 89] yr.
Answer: 46.94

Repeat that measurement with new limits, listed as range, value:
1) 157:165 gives 45.97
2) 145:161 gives 46.96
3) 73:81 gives 47.29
